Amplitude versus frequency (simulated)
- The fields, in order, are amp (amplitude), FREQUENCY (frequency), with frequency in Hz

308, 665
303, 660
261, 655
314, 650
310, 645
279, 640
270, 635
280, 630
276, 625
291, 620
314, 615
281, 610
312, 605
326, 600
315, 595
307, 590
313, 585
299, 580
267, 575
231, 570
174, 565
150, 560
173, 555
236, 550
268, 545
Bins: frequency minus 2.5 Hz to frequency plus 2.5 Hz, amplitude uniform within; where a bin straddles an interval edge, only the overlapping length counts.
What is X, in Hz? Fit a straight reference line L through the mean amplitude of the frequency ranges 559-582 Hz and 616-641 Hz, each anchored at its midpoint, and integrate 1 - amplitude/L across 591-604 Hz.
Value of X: -3.37 Hz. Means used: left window 227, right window 281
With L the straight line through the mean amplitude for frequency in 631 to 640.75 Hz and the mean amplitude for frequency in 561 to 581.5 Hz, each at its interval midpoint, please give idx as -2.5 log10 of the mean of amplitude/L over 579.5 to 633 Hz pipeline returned -0.181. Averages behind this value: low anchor 233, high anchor 275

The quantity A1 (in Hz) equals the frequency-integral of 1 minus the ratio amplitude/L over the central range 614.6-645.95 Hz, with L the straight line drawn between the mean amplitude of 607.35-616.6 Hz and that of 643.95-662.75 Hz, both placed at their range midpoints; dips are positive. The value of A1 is 1.1 Hz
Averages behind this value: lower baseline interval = 296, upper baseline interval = 296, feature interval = 286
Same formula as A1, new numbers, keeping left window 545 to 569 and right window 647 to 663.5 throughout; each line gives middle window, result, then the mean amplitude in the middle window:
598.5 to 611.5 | -3.4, 307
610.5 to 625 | -2.2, 295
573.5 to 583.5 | -3.3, 288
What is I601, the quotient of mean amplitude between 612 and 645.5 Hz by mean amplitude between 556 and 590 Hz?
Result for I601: 1.2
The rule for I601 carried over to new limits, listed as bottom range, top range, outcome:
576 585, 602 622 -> 1.01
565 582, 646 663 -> 1.17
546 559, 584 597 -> 1.51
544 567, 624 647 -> 1.44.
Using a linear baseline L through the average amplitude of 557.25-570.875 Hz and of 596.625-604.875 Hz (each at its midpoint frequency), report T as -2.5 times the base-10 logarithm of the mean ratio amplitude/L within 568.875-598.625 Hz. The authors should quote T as -0.155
